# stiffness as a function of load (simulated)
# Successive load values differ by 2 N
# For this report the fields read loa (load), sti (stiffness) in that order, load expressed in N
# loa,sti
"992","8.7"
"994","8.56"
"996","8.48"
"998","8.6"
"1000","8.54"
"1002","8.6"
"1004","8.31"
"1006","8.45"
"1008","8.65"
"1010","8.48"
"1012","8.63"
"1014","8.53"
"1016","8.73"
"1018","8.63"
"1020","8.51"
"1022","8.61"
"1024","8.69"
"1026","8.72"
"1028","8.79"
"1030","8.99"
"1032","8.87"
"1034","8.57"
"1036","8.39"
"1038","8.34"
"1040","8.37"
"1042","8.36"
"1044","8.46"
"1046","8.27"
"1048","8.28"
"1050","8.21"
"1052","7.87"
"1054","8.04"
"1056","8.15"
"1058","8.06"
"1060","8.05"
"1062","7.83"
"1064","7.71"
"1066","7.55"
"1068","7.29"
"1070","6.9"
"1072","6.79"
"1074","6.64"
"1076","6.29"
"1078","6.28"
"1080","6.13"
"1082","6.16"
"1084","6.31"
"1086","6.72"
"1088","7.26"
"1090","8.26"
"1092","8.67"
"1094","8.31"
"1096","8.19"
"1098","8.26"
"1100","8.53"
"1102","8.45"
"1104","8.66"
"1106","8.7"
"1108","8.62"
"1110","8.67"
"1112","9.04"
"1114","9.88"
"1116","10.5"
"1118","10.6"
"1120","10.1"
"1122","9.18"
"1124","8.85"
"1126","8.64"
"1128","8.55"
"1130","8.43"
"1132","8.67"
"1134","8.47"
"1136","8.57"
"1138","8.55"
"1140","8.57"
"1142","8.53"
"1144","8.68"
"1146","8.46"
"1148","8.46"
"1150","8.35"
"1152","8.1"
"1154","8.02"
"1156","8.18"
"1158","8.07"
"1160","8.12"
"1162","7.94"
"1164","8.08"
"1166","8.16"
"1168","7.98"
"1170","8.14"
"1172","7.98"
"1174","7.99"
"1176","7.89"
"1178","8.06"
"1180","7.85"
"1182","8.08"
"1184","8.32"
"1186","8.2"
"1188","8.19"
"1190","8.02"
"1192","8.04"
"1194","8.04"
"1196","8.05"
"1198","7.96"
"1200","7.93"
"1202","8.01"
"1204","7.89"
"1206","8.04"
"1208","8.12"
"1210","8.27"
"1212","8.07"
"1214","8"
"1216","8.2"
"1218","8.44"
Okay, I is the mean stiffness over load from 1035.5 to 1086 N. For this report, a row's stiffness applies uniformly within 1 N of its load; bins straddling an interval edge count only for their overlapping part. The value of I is 7.52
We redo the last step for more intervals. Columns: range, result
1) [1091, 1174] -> 8.6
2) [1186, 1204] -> 8.03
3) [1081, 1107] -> 7.88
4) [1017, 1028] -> 8.65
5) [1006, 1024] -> 8.59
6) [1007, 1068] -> 8.36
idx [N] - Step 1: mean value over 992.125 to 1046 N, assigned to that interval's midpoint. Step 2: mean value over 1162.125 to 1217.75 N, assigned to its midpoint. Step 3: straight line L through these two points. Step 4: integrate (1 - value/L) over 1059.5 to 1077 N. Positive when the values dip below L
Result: 2.5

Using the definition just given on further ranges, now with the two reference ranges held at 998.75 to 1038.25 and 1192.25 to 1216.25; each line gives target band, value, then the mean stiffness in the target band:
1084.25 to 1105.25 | 0.76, 8.07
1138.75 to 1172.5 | -0.16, 8.23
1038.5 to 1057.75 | 0.67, 8.22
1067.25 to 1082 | 3.26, 6.57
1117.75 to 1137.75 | -1.58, 8.93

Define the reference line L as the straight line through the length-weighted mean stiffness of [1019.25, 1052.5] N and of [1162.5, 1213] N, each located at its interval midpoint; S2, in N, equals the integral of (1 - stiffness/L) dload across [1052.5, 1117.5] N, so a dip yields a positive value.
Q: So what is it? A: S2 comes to 3.8 N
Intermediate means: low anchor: 8.5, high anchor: 8.05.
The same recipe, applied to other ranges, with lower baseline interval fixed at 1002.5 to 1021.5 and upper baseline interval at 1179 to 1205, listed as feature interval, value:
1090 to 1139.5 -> -3.6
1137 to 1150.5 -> -0.6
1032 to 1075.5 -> 2.7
